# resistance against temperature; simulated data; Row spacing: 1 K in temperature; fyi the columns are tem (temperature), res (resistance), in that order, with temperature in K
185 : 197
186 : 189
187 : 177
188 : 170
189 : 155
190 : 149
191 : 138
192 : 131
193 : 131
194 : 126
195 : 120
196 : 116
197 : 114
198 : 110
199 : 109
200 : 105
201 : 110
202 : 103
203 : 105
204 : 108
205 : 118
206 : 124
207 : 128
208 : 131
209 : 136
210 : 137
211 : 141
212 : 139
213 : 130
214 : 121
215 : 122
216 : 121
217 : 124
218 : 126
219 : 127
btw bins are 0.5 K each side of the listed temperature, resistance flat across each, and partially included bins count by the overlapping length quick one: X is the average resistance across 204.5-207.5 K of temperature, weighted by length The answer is 123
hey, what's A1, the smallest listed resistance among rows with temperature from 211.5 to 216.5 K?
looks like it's 121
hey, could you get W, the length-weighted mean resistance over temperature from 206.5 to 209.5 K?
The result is 132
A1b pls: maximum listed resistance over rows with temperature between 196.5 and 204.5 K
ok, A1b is 114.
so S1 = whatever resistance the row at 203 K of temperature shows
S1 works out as 105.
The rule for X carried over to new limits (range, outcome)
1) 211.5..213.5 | 134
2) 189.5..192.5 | 139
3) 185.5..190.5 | 168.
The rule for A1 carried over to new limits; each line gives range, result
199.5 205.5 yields 103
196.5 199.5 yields 109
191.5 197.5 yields 114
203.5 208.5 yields 108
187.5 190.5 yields 149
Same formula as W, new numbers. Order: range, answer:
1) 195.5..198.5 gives 113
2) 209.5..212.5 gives 139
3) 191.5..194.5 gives 129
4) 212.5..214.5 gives 126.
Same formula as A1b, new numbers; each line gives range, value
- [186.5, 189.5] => 177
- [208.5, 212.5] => 141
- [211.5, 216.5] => 139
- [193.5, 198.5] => 126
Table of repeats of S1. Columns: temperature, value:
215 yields 122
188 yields 170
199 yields 109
